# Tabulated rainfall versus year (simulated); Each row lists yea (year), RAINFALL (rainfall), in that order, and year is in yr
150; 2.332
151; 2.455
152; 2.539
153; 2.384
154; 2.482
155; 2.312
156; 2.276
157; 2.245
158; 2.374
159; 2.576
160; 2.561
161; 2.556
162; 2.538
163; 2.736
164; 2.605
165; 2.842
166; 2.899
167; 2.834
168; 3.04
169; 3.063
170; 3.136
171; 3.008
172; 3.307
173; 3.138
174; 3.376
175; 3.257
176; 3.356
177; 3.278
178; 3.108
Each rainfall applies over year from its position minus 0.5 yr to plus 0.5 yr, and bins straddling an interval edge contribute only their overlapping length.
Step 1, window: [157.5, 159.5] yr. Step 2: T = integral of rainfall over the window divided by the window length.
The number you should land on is 2.48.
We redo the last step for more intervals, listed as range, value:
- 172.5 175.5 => 3.26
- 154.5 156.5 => 2.29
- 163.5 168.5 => 2.84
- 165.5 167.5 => 2.87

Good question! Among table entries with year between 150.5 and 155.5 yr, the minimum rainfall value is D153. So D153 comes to 2.312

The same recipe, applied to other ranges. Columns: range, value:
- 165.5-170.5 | 2.834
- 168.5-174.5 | 3.008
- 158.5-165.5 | 2.538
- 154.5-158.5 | 2.245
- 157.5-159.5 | 2.374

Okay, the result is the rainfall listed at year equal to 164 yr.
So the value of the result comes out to 2.605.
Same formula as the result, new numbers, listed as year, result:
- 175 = 3.257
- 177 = 3.278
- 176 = 3.356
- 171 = 3.008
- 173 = 3.138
